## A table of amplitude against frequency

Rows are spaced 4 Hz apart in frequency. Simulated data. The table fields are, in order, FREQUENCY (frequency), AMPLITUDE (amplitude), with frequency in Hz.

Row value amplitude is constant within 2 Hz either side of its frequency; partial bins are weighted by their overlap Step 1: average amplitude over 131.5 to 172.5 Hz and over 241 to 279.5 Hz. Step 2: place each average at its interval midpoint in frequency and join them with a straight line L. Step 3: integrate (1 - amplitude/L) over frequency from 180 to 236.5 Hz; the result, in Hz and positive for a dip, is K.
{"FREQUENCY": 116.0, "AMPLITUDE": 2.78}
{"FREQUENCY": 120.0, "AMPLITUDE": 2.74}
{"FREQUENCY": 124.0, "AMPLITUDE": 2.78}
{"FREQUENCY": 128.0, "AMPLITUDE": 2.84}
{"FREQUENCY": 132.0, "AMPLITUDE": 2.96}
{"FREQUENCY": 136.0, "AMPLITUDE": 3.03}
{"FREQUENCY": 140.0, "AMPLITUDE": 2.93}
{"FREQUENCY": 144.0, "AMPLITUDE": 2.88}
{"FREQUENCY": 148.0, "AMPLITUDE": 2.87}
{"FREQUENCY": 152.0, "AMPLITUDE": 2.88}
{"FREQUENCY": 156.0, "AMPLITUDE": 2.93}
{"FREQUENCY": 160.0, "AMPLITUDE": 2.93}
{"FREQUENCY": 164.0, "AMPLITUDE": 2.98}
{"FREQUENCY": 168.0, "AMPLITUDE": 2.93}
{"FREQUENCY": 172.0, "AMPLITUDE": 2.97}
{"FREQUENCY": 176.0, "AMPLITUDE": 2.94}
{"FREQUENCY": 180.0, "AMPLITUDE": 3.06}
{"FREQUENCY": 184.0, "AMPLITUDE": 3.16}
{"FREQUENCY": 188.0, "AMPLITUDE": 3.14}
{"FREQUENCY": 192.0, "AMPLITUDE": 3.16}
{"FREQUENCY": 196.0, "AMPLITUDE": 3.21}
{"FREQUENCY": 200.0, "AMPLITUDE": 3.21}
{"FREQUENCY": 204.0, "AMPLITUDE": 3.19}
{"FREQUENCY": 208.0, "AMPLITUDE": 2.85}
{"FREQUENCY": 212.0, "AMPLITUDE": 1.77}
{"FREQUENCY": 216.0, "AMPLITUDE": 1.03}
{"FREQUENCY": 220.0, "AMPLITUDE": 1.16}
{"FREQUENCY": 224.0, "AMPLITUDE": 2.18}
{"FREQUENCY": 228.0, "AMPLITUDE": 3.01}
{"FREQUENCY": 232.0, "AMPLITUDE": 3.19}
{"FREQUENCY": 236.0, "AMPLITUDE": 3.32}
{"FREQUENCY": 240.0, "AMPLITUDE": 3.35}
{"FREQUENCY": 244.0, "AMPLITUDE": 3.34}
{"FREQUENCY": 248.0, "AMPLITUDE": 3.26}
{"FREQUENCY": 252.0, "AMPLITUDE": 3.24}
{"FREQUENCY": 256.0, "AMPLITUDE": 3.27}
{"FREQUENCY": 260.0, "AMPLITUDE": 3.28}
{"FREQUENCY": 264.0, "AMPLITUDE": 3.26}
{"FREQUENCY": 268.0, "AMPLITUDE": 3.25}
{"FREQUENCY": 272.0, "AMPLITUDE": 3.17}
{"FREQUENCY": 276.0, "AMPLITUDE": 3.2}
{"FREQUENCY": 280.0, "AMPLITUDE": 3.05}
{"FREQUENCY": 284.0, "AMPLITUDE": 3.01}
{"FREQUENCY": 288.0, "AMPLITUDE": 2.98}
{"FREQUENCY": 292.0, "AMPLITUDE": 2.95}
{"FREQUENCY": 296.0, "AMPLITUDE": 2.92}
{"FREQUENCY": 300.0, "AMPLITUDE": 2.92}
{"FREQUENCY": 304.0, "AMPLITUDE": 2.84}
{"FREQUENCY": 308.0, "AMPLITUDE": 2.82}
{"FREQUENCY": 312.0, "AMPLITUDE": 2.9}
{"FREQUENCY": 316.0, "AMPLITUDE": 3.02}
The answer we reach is 7.5 Hz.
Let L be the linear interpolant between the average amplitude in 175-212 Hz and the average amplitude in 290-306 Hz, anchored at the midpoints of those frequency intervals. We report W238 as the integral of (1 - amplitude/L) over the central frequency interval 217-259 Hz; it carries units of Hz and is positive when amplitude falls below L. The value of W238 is 1.2 Hz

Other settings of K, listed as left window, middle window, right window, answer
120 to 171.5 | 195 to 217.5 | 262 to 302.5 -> 3.2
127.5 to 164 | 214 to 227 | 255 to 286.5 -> 6.3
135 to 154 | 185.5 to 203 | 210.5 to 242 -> -4.0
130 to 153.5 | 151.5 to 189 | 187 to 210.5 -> 0.2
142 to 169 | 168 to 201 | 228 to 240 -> -0.7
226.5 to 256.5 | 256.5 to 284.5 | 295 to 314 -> -1.0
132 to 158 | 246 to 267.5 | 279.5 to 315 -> -2.4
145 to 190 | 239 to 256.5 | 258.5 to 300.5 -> -1.3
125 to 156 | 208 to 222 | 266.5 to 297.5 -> 6.8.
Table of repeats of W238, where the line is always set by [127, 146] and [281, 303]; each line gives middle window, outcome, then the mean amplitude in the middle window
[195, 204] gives -0.8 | 3.21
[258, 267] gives -1.0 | 3.27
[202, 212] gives 0.6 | 2.77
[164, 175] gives -0.1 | 2.95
